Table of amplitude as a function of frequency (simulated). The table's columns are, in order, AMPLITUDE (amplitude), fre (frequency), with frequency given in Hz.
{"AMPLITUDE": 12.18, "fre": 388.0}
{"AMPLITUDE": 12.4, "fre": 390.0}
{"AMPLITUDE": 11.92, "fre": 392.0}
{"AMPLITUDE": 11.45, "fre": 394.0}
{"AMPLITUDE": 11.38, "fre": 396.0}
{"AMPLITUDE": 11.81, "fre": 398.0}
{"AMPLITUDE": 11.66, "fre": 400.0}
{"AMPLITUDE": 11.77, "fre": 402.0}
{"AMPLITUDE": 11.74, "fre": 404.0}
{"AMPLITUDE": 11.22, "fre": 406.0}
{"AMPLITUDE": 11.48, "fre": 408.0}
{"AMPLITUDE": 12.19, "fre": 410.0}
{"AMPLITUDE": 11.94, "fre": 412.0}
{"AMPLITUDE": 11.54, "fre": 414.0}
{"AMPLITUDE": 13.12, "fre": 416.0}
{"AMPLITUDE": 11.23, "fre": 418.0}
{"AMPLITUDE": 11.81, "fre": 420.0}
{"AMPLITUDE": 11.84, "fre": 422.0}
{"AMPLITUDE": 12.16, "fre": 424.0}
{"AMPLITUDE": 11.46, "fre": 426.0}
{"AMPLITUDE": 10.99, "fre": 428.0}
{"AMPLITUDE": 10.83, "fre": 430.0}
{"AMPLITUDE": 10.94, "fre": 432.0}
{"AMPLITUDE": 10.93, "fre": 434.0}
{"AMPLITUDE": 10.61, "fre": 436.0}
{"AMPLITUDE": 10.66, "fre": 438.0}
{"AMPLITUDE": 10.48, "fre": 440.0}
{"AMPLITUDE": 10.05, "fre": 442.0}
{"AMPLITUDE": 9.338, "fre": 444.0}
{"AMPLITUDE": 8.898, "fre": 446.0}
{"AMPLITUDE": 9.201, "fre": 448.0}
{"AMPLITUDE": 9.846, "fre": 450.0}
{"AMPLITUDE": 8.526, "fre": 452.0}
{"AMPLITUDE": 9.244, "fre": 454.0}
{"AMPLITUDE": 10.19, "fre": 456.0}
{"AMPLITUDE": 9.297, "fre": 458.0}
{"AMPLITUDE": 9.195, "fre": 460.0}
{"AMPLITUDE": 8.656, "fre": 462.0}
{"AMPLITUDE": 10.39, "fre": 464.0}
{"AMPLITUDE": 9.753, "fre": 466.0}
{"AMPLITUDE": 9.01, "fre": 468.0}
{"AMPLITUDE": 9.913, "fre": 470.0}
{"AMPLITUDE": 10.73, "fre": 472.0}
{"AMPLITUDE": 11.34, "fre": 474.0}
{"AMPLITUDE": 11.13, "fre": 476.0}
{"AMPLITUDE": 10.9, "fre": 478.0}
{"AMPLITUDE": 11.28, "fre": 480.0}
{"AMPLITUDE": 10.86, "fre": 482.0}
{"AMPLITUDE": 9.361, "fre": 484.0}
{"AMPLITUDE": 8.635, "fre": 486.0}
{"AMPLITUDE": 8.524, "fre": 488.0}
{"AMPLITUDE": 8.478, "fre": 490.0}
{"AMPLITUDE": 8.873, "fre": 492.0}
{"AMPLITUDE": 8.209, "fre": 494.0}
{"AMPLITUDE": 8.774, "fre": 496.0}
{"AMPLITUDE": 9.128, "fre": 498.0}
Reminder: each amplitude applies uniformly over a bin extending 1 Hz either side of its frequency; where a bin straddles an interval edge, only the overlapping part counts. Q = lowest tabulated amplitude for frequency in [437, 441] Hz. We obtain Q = 10.48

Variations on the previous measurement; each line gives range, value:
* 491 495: 8.209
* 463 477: 9.01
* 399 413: 11.22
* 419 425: 11.81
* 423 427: 11.46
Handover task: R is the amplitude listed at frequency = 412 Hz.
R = 11.94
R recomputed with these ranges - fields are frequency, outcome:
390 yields 12.4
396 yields 11.38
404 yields 11.74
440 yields 10.48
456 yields 10.19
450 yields 9.846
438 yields 10.66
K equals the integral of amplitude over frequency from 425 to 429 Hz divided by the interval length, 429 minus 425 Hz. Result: 11.2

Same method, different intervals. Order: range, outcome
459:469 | 9.4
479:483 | 11.1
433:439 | 10.7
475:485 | 10.7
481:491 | 9.17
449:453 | 9.19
